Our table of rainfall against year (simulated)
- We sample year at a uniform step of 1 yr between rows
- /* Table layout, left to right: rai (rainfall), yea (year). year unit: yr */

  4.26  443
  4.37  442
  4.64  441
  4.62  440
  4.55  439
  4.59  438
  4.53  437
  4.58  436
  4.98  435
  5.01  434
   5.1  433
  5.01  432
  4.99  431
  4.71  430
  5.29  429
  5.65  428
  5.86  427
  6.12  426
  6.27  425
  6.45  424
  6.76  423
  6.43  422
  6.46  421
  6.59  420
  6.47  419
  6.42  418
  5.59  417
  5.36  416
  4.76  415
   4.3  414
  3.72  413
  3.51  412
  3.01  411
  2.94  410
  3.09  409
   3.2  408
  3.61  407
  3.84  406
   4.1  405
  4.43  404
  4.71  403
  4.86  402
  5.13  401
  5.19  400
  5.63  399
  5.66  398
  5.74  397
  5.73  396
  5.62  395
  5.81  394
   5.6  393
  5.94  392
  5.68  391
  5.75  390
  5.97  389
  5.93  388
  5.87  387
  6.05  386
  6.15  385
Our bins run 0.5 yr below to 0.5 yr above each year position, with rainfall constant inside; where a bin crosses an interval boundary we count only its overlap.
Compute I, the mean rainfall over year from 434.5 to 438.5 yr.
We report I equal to 4.67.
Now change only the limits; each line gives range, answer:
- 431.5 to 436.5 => 4.94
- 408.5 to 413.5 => 3.25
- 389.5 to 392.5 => 5.79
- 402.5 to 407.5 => 4.14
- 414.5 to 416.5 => 5.06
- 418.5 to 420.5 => 6.53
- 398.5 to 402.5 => 5.2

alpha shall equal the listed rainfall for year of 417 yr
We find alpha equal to 5.59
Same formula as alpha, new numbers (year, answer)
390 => 5.75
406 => 3.84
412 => 3.51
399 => 5.63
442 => 4.37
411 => 3.01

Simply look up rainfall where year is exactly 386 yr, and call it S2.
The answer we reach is 6.05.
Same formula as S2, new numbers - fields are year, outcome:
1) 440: 4.62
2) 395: 5.62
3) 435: 4.98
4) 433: 5.1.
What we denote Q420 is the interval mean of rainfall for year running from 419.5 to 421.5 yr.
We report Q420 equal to 6.53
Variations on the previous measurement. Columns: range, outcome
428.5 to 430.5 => 5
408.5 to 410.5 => 3.01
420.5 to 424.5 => 6.53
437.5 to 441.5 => 4.6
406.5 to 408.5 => 3.41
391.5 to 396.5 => 5.74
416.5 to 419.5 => 6.16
